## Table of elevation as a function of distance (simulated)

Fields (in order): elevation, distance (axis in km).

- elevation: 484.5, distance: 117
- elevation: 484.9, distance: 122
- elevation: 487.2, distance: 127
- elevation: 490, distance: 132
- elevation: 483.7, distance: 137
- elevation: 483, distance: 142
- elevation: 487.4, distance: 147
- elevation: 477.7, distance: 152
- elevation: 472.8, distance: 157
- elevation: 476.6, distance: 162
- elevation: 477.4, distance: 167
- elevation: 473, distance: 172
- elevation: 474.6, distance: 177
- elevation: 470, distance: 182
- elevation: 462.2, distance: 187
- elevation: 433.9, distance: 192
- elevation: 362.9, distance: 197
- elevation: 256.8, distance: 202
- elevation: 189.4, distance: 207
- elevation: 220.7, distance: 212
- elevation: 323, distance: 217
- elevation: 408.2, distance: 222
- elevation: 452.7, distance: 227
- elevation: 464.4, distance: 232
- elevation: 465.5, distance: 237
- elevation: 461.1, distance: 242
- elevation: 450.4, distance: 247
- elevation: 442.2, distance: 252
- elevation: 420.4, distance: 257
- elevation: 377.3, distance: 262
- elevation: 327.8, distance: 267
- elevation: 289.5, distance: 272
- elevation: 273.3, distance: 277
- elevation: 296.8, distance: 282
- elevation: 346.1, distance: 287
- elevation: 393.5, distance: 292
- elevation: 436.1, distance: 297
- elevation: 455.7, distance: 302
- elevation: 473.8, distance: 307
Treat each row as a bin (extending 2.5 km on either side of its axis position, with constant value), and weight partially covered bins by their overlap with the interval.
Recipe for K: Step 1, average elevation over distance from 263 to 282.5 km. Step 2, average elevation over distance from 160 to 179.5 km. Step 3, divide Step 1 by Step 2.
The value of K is 0.64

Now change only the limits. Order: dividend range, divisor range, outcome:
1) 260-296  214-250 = 0.78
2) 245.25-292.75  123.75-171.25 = 0.75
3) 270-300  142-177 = 0.72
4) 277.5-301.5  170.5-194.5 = 0.79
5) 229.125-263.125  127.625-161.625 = 0.92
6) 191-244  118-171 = 0.76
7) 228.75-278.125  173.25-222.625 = 1.11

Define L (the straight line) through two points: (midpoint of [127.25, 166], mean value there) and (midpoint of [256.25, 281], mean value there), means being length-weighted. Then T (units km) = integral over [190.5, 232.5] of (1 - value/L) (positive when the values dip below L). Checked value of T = 6.4 km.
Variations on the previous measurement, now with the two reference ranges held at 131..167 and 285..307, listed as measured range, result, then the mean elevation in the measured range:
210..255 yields 3.2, 412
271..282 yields 3.7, 284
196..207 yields 4.4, 275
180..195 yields 0.4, 452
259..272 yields 2.6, 343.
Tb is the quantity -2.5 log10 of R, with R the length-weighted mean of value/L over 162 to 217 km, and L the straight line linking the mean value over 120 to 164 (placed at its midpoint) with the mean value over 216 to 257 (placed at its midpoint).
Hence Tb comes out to 0.20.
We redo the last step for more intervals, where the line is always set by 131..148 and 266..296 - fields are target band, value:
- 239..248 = -0.23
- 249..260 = -0.20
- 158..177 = -0.05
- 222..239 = -0.18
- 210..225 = 0.22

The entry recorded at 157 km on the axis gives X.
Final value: 472.8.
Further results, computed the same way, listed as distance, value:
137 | 483.7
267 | 327.8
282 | 296.8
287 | 346.1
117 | 484.5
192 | 433.9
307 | 473.8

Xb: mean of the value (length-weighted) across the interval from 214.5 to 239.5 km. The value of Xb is 423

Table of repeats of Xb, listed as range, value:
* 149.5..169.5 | 476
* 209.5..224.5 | 317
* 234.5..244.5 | 463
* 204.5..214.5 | 205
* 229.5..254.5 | 457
